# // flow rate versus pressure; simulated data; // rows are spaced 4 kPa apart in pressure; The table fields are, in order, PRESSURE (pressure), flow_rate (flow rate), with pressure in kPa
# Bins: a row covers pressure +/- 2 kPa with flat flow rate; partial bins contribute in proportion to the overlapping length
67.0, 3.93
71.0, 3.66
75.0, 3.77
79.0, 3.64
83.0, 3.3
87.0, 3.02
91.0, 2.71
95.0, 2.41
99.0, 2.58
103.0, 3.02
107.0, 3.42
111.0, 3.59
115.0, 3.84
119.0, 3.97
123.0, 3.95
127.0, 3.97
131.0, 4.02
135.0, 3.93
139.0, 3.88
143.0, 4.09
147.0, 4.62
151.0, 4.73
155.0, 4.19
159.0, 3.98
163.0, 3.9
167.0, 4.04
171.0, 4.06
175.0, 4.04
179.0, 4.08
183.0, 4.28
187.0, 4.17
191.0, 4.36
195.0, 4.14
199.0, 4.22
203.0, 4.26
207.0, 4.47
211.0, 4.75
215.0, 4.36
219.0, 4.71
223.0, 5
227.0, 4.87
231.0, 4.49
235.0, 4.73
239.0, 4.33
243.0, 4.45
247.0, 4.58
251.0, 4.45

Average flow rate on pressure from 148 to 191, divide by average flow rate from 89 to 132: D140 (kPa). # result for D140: 1.2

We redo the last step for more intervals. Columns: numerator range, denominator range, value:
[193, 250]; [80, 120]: 1.42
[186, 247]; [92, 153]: 1.21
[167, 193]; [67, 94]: 1.24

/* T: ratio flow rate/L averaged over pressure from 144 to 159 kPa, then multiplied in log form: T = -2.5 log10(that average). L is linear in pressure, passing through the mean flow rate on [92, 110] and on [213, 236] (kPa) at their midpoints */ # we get -0.214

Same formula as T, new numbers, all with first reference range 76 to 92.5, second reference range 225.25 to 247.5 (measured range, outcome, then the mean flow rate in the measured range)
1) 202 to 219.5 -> -0.04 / 4.51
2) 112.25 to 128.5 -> -0.11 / 3.92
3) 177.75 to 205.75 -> -0.01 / 4.23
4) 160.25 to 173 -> -0.01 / 4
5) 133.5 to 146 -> -0.09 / 4.02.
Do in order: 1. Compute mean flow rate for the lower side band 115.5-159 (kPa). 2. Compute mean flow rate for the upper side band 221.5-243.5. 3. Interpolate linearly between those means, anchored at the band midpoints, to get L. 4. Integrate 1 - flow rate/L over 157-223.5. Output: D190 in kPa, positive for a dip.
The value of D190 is 2.3 kPa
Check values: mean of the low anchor 4.12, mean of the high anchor 4.65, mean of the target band 4.27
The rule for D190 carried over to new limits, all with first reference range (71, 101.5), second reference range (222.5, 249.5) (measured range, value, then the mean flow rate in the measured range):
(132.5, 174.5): -4.0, 4.14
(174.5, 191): -0.4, 4.18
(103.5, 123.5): -1.8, 3.68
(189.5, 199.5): -0.1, 4.24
